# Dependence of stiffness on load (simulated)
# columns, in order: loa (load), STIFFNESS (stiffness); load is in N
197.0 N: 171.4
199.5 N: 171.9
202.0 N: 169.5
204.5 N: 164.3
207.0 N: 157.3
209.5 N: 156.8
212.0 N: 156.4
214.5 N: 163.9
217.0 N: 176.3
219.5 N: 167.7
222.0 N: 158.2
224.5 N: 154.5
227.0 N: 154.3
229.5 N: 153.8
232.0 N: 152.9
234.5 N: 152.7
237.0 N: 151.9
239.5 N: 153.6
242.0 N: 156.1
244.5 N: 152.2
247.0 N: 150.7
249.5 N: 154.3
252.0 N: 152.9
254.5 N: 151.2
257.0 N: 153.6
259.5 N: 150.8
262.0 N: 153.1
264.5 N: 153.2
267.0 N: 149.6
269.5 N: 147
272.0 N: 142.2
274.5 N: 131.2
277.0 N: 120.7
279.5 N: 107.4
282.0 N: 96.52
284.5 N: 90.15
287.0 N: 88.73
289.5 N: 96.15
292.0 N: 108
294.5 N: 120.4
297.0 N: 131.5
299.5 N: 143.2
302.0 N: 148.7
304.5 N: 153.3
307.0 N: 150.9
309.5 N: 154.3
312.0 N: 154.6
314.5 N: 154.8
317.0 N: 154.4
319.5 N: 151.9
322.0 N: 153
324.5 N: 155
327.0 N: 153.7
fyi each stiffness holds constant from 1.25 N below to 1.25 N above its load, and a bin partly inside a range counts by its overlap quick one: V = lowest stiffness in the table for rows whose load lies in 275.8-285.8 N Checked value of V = 90.15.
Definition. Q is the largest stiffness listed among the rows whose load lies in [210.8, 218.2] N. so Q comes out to 176.3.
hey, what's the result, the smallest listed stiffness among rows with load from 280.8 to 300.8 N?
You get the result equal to 88.73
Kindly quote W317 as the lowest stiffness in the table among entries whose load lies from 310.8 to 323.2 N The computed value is 151.9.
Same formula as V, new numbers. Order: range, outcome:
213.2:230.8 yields 153.8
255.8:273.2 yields 142.2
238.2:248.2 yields 150.7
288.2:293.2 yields 96.15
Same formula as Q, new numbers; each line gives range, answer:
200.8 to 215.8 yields 169.5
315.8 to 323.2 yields 154.4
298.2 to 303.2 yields 148.7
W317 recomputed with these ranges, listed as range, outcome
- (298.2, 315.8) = 143.2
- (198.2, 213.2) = 156.4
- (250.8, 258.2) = 151.2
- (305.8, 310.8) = 150.9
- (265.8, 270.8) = 147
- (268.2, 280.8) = 107.4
